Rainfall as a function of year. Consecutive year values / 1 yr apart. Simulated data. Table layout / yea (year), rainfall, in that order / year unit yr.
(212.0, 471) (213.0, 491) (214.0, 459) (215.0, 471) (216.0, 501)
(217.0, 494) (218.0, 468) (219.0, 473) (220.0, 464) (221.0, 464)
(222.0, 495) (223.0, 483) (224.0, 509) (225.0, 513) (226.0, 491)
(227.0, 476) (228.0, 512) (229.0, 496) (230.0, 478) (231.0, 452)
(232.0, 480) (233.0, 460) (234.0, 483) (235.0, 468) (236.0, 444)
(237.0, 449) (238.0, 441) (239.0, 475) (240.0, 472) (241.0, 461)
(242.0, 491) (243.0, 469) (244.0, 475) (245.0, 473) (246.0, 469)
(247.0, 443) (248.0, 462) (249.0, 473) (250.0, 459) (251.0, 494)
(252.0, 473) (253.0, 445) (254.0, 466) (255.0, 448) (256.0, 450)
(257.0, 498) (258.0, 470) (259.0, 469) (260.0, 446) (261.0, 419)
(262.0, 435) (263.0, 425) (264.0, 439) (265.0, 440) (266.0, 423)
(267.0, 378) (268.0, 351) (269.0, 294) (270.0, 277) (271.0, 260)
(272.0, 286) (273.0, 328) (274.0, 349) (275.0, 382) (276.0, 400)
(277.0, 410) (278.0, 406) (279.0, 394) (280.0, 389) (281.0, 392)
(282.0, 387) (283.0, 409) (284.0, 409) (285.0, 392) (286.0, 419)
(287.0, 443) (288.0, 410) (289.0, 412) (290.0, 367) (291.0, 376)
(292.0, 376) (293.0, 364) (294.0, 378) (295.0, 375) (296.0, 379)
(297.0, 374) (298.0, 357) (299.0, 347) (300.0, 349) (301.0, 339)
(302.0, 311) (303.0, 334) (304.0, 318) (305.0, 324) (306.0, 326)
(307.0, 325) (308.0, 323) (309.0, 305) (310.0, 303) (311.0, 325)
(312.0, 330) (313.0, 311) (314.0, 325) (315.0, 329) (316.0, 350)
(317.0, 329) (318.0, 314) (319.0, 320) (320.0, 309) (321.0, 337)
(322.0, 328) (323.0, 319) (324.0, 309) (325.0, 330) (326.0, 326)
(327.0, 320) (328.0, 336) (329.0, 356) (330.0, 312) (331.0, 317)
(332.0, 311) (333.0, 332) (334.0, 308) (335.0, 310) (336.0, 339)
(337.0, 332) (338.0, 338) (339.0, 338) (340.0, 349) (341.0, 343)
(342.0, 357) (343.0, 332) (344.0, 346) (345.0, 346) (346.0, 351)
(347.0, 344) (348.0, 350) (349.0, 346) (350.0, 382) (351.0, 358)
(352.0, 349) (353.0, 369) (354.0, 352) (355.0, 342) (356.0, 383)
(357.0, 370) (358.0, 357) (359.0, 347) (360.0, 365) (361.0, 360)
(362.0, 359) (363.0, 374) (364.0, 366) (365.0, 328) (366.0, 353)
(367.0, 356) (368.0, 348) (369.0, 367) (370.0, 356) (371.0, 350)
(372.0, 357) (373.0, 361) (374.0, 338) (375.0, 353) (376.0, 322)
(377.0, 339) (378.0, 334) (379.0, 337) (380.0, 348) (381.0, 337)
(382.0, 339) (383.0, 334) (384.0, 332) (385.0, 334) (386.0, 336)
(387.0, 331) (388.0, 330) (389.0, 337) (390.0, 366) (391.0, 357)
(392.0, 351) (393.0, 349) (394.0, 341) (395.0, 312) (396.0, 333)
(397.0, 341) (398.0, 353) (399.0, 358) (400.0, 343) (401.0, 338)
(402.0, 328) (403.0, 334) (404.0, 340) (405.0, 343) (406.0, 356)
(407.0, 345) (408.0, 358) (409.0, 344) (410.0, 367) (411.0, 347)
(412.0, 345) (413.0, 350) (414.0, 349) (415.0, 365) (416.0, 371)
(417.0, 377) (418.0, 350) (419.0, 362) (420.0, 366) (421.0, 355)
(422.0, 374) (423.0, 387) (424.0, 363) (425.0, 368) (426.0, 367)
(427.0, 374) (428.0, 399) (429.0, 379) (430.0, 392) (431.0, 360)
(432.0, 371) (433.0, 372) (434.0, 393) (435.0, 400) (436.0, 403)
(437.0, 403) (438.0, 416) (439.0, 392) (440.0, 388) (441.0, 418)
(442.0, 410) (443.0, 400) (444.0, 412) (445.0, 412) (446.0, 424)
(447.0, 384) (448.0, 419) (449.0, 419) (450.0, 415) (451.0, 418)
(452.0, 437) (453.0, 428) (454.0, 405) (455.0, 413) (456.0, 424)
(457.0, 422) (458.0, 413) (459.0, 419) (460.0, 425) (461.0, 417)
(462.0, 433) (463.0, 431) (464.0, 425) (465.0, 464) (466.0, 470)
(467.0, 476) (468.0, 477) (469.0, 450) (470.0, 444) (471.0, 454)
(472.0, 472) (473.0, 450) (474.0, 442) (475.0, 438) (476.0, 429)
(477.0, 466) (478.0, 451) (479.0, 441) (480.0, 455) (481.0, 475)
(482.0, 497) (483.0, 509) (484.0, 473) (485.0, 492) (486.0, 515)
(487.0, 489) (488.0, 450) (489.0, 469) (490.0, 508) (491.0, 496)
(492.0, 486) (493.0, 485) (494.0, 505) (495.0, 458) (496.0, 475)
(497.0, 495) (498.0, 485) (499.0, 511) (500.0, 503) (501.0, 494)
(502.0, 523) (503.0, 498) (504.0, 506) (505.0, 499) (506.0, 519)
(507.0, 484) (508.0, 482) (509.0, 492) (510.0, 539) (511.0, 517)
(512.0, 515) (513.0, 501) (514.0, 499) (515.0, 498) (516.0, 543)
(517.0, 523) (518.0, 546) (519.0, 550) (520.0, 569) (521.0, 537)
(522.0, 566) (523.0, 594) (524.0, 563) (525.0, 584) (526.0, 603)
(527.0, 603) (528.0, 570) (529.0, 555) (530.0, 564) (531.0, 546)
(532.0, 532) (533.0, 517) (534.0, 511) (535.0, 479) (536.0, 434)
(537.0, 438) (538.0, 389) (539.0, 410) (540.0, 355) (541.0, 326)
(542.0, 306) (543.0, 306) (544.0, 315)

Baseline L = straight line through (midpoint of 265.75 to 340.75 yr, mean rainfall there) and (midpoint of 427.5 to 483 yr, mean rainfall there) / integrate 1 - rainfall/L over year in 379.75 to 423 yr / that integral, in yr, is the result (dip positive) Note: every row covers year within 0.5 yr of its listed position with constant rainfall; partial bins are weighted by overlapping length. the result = 5.43 yr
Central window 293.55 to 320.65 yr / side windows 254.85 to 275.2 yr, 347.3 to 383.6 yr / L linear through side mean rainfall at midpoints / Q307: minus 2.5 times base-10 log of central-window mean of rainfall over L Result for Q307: 0.130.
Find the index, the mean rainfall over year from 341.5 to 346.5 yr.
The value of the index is 346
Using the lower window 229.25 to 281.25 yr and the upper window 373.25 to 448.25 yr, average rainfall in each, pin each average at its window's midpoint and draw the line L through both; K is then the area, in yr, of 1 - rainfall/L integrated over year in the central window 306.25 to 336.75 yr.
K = 5.9 yr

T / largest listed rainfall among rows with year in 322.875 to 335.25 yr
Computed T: 356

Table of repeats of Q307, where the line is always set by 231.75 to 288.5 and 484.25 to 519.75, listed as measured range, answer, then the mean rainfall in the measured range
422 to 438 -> 0.243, 383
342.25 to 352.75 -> 0.277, 351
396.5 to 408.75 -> 0.337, 345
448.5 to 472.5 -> 0.125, 435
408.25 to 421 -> 0.306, 358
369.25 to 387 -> 0.329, 342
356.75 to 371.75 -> 0.271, 357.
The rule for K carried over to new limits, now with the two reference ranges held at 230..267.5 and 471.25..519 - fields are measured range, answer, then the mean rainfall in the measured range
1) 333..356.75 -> 6.3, 346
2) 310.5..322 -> 3.5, 325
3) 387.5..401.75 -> 4.0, 343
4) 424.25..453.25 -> 5.0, 399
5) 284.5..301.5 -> 3.1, 380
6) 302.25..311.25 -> 2.8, 320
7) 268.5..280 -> 2.9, 346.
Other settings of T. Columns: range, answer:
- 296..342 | 379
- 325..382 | 383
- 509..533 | 603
